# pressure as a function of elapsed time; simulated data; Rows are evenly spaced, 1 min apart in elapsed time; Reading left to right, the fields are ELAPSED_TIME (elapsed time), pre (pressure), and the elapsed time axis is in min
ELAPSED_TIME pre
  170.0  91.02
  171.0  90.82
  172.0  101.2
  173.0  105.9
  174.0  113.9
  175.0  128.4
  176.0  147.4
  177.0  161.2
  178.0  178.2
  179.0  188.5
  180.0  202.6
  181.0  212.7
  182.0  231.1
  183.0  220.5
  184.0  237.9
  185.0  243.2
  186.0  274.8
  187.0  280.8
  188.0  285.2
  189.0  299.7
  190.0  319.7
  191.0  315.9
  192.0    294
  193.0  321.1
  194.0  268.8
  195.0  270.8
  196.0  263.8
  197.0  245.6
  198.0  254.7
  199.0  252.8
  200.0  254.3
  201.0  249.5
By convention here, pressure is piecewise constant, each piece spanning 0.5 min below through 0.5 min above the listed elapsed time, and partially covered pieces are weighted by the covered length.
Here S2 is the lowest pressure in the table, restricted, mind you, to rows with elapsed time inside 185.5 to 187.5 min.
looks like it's 274.8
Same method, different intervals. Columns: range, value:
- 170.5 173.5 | 90.82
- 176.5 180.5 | 161.2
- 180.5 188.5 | 212.7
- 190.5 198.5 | 245.6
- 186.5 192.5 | 280.8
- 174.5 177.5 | 128.4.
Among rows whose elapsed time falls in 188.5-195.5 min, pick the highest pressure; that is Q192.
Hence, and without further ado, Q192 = 321.1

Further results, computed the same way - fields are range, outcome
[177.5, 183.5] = 231.1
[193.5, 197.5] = 270.8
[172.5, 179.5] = 188.5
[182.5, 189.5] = 299.7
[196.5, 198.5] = 254.7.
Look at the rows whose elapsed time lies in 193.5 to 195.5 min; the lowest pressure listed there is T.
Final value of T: 268.8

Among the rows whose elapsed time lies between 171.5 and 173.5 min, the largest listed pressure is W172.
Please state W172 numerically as 105.9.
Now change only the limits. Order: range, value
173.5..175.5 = 128.4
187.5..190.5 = 319.7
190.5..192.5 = 315.9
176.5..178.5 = 178.2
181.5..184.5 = 237.9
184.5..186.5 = 274.8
